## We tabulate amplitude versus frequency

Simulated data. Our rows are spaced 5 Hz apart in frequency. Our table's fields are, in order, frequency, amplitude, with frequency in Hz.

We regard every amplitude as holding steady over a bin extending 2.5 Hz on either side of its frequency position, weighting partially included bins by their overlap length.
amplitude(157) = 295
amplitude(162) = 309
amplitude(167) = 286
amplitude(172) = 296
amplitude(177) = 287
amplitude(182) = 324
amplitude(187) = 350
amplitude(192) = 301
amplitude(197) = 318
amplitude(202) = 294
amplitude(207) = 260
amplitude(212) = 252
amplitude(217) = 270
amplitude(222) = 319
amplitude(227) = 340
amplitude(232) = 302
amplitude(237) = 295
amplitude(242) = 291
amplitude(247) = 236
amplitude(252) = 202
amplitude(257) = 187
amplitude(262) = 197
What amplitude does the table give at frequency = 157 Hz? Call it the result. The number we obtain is 295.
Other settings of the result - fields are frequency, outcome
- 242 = 291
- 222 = 319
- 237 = 295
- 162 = 309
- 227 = 340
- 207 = 260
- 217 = 270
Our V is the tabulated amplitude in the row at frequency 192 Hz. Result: 301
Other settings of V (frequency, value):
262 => 197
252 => 202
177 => 287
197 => 318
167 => 286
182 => 324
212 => 252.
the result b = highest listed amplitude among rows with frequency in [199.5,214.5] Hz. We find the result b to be 294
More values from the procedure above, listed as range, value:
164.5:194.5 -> 350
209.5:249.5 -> 340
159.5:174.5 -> 309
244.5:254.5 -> 236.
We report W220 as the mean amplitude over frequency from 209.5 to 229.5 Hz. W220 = 295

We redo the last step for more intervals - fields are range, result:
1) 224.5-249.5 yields 293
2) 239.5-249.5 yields 264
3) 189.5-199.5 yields 310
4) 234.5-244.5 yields 293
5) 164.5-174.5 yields 291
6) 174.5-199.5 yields 316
